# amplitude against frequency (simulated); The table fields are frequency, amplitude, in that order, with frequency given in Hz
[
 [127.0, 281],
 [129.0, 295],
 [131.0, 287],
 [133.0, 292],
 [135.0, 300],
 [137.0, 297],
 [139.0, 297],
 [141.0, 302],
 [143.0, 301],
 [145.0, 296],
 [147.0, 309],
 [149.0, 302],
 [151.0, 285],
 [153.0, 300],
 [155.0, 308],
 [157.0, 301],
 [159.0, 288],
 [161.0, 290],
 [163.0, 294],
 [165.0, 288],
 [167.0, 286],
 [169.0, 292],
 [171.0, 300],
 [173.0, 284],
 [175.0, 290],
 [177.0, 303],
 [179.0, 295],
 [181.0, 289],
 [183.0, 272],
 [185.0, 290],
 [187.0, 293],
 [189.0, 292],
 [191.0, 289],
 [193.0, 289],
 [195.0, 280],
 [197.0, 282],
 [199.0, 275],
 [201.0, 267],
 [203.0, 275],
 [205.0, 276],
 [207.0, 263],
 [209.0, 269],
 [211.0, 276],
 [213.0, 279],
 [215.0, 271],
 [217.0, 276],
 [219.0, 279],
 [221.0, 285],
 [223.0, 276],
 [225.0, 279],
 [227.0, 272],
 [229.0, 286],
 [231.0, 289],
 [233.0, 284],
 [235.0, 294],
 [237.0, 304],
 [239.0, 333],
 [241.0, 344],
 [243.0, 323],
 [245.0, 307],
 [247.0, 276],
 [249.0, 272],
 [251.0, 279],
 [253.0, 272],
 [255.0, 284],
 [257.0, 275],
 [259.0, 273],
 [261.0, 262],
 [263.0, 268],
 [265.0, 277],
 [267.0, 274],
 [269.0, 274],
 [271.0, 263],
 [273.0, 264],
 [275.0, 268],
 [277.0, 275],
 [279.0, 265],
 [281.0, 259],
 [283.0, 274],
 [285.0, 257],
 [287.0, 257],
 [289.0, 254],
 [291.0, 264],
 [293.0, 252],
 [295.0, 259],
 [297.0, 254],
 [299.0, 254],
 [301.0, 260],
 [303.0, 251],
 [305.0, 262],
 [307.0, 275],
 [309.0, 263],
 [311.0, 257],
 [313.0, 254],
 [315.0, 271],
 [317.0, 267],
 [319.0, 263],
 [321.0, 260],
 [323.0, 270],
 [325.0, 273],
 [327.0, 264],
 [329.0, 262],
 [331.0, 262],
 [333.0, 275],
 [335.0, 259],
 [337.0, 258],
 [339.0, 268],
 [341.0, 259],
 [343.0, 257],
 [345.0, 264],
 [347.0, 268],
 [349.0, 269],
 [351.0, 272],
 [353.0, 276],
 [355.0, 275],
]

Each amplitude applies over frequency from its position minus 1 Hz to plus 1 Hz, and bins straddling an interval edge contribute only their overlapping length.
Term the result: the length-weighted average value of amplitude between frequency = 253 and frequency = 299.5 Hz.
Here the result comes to 266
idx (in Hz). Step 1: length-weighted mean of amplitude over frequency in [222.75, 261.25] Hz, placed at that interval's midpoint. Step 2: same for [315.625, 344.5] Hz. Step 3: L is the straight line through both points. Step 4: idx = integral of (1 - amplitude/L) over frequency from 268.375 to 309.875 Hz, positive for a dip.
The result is 2.1 Hz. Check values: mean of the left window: 290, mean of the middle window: 262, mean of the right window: 264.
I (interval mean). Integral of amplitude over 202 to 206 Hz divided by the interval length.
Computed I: 276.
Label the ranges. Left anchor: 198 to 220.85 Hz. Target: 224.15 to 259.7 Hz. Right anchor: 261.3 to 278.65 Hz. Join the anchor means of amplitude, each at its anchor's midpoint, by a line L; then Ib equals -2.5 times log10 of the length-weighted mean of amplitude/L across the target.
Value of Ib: -0.08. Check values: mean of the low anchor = 274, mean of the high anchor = 270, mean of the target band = 292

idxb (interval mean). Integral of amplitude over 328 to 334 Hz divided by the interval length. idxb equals 266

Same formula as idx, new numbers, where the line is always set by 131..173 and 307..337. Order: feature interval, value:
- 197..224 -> 1.0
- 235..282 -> -1.0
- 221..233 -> 0.0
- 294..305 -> 0.5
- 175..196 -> 0.0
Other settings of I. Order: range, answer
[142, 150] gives 302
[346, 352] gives 270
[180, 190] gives 287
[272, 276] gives 266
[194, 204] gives 276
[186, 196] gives 289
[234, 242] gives 319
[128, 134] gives 291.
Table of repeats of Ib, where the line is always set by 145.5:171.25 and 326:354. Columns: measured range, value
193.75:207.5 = 0.05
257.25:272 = 0.03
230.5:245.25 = -0.10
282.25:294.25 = 0.06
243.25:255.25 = -0.01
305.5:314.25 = 0.03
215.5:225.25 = 0.03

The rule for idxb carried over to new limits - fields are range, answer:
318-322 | 262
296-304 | 255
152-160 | 299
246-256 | 277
